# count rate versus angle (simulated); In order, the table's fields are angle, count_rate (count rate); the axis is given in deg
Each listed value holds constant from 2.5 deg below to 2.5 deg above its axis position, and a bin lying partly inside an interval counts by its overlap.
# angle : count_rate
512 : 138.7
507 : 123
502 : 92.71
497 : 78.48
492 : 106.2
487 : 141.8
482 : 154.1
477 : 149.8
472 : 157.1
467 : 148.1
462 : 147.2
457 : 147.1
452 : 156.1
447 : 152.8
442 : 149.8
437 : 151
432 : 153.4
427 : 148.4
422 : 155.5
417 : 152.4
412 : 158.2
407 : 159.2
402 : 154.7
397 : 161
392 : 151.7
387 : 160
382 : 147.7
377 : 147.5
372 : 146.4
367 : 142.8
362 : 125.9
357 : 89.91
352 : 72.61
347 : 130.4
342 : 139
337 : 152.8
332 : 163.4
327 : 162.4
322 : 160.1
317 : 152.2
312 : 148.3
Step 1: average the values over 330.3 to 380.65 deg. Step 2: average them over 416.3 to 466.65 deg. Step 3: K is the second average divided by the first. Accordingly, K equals 1.15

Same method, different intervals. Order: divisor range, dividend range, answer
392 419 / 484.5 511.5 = 0.71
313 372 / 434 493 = 1.08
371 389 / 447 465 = 1.00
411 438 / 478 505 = 0.76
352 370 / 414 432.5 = 1.34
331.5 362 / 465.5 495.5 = 1.15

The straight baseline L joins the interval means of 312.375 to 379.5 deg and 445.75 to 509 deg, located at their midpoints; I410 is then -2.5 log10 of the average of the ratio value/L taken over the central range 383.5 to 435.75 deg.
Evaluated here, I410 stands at -0.14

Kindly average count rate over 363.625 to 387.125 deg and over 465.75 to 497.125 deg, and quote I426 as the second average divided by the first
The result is 0.9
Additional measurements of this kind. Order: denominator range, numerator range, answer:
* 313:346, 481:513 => 0.76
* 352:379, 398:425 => 1.25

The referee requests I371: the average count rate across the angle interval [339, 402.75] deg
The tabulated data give 136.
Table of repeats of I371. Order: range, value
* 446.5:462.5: 151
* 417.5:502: 142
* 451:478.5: 151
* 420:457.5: 152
